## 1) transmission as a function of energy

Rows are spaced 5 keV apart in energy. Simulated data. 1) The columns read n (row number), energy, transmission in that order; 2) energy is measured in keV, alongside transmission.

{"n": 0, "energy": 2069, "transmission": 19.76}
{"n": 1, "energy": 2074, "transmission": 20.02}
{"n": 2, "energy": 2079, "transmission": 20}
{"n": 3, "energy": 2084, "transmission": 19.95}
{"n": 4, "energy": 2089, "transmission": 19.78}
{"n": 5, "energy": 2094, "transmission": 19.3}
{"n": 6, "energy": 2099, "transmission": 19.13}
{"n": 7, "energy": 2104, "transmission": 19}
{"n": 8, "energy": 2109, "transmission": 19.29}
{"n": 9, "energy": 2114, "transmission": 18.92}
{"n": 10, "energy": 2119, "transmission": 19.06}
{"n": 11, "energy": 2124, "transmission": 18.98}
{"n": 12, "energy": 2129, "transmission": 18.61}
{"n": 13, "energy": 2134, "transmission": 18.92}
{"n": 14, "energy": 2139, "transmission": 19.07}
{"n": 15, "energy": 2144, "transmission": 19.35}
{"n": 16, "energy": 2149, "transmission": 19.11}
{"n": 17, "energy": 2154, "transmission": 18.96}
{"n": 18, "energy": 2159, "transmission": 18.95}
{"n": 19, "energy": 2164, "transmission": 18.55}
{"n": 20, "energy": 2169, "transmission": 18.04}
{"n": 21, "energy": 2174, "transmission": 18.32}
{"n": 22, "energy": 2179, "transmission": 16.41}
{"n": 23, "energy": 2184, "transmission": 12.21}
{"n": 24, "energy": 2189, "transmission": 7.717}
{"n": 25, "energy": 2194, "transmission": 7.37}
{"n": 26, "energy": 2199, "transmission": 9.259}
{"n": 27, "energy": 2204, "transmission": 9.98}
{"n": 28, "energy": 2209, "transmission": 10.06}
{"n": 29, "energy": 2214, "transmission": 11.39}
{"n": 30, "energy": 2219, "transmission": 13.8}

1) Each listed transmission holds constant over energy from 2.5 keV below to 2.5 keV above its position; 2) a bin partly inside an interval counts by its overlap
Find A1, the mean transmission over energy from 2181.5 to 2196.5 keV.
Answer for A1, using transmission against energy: 9.1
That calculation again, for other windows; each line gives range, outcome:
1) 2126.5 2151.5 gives 19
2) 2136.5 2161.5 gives 19.1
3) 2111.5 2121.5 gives 19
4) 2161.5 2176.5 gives 18.3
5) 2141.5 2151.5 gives 19.2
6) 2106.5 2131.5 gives 19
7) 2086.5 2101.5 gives 19.4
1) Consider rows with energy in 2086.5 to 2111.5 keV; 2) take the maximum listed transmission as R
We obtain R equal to 19.78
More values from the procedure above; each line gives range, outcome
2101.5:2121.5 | 19.29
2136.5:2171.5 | 19.35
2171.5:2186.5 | 18.32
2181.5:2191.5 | 12.21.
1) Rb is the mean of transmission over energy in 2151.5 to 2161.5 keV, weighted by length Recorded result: 19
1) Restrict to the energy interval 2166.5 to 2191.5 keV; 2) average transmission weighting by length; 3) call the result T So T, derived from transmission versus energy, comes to 14.5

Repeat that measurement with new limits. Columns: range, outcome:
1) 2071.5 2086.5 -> 20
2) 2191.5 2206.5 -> 8.87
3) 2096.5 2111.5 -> 19.1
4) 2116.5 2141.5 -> 18.9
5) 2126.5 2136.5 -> 18.8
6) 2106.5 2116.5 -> 19.1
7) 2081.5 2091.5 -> 19.9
